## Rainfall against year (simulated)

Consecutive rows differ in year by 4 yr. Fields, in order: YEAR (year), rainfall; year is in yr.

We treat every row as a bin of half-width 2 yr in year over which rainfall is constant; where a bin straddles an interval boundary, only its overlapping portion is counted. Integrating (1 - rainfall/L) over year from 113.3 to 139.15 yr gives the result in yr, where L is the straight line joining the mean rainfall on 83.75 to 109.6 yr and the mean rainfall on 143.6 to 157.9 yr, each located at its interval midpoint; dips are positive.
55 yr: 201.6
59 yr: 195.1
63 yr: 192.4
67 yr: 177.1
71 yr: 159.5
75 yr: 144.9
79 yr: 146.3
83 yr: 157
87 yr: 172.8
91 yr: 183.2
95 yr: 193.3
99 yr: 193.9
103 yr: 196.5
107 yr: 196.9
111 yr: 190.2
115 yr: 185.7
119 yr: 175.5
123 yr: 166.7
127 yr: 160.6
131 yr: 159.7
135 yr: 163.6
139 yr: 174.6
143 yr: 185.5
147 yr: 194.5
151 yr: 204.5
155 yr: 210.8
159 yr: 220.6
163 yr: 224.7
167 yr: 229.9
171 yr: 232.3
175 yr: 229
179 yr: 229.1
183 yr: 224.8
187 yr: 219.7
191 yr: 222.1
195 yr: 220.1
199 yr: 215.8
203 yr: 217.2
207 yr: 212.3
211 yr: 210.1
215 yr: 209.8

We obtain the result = 3.55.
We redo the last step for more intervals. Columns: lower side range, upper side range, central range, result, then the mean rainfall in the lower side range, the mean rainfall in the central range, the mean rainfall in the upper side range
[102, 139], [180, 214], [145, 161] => -1.10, 177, 208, 218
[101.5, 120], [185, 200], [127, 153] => 2.80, 189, 179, 220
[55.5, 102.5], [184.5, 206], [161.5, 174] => -1.23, 176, 229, 219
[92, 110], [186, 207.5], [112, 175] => 3.54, 194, 194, 218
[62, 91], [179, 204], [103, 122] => -0.52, 165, 187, 221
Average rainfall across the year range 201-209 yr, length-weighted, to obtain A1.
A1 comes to 215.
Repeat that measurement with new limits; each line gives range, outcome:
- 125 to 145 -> 169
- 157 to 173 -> 227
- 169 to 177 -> 231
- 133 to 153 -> 185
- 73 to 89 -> 155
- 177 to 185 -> 227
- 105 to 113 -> 194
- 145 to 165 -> 211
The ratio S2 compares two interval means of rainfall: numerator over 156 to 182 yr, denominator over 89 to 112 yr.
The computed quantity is 1.18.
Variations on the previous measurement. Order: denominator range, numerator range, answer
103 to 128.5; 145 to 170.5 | 1.19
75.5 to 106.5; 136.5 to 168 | 1.15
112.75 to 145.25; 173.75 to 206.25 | 1.29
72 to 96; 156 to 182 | 1.38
